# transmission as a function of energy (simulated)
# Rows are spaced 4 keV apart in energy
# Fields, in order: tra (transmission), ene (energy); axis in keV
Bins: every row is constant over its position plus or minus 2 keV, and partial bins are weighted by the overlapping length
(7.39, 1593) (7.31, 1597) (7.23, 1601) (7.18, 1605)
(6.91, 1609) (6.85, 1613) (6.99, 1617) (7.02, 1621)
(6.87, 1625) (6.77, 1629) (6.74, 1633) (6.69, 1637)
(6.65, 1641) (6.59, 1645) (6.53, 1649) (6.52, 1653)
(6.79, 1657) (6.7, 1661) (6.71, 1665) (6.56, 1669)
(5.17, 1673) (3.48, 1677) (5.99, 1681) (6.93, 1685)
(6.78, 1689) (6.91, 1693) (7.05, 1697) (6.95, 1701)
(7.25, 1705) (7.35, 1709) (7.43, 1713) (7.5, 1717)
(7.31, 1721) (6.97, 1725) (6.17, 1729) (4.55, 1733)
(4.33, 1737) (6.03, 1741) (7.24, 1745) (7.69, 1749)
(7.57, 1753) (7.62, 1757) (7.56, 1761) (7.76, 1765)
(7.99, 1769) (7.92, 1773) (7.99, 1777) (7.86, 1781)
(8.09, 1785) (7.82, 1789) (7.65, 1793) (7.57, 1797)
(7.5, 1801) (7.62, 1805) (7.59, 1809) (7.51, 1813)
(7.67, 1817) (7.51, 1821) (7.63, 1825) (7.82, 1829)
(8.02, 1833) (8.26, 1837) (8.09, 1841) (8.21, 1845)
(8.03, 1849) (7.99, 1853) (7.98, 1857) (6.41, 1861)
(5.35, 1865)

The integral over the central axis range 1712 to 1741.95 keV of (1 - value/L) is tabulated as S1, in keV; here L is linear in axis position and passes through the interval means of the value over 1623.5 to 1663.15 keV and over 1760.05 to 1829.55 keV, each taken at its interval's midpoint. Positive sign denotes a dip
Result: 4.10 keV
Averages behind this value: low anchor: 6.68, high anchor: 7.73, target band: 6.26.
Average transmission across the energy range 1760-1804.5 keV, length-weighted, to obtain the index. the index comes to 7.79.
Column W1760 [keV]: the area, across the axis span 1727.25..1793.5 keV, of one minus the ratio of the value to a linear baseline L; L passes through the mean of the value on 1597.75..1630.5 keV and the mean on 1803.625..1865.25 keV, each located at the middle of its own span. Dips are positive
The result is 2.57 keV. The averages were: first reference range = 6.99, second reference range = 7.67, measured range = 7.16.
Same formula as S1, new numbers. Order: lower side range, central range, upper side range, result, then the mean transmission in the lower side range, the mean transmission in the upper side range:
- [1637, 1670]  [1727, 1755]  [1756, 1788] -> 4.91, 6.64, 7.86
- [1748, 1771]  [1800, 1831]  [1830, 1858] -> 1.32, 7.7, 8.08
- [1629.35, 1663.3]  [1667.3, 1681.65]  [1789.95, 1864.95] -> 3.38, 6.66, 7.67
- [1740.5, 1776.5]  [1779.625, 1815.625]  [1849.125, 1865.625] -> -1.30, 7.57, 7.19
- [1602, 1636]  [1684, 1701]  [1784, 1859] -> 0.76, 6.92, 7.82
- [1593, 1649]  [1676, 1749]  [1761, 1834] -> 8.05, 6.91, 7.74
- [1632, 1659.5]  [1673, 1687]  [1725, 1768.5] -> 2.61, 6.64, 6.71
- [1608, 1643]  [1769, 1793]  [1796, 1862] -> -1.22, 6.83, 7.75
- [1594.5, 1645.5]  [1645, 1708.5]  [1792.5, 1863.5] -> 6.13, 6.92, 7.71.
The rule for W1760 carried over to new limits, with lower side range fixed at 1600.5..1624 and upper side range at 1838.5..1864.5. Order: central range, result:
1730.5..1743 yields 4.0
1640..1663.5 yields 1.6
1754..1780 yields -1.3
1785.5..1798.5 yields -0.4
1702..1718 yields -0.2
